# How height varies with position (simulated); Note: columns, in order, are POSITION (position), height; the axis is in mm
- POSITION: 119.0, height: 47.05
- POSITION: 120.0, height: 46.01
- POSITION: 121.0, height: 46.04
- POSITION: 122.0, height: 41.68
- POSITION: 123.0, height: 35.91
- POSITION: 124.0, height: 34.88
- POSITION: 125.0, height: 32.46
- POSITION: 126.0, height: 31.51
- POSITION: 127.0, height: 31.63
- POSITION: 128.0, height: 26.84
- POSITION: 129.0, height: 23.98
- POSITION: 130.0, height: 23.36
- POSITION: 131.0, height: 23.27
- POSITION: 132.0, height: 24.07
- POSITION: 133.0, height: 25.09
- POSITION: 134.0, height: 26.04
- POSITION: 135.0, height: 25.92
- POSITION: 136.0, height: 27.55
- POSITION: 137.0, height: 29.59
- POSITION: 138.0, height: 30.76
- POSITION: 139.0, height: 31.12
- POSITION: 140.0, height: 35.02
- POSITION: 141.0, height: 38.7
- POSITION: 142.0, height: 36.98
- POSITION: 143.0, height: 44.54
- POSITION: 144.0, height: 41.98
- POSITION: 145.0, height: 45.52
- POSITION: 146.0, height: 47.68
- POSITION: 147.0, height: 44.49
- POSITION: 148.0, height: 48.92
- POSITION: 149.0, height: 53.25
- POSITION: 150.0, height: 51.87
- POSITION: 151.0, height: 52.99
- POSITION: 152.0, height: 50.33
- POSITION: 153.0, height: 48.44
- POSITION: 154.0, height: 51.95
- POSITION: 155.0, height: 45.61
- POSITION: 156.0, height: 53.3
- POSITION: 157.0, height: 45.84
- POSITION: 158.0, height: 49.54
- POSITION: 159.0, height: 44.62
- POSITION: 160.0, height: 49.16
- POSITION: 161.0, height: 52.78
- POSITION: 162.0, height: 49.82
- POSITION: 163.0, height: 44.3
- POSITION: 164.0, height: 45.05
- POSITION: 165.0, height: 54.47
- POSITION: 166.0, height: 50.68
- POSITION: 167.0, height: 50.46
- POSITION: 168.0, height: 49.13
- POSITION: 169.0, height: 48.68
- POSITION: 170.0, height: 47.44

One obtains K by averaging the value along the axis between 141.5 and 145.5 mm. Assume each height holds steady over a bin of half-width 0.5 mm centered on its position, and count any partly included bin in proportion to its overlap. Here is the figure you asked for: 42.3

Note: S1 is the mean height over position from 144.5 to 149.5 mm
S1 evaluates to 48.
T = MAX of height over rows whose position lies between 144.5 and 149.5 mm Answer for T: 53.25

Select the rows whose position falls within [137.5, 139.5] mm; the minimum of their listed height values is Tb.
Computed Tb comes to 30.76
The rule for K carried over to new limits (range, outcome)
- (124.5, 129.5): 29.3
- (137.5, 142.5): 34.5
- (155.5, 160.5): 48.5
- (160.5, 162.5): 51.3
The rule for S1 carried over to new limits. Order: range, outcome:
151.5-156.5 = 49.9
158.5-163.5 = 48.1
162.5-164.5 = 44.7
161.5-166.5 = 48.9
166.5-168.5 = 49.8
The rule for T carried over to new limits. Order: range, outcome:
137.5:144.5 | 44.54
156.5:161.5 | 52.78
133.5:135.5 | 26.04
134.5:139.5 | 31.12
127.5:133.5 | 26.84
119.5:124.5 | 46.04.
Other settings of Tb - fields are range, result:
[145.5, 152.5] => 44.49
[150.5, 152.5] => 50.33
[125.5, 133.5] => 23.27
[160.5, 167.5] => 44.3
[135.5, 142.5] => 27.55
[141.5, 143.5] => 36.98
